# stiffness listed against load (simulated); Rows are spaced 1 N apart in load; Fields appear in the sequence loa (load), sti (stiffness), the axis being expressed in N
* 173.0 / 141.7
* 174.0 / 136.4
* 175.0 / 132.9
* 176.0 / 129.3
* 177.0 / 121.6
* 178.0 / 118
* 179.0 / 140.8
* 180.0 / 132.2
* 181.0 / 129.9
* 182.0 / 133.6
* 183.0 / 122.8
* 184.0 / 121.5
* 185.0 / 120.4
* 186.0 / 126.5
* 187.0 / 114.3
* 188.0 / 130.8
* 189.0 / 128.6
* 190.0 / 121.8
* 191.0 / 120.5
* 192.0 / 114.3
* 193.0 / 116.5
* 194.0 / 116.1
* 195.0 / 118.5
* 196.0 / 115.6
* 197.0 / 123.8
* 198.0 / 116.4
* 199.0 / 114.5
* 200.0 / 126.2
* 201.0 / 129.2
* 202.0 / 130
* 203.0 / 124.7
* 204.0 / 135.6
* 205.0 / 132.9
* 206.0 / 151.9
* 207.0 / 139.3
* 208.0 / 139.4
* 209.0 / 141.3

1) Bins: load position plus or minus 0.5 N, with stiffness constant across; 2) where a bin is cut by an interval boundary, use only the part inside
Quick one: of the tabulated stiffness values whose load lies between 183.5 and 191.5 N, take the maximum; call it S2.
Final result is 130.8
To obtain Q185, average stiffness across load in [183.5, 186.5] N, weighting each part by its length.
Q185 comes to 123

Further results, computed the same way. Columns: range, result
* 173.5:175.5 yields 135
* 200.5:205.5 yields 130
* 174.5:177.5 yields 128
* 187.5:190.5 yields 127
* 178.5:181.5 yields 134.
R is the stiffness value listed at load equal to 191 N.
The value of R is 120.5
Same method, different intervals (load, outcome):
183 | 122.8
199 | 114.5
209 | 141.3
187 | 114.3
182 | 133.6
